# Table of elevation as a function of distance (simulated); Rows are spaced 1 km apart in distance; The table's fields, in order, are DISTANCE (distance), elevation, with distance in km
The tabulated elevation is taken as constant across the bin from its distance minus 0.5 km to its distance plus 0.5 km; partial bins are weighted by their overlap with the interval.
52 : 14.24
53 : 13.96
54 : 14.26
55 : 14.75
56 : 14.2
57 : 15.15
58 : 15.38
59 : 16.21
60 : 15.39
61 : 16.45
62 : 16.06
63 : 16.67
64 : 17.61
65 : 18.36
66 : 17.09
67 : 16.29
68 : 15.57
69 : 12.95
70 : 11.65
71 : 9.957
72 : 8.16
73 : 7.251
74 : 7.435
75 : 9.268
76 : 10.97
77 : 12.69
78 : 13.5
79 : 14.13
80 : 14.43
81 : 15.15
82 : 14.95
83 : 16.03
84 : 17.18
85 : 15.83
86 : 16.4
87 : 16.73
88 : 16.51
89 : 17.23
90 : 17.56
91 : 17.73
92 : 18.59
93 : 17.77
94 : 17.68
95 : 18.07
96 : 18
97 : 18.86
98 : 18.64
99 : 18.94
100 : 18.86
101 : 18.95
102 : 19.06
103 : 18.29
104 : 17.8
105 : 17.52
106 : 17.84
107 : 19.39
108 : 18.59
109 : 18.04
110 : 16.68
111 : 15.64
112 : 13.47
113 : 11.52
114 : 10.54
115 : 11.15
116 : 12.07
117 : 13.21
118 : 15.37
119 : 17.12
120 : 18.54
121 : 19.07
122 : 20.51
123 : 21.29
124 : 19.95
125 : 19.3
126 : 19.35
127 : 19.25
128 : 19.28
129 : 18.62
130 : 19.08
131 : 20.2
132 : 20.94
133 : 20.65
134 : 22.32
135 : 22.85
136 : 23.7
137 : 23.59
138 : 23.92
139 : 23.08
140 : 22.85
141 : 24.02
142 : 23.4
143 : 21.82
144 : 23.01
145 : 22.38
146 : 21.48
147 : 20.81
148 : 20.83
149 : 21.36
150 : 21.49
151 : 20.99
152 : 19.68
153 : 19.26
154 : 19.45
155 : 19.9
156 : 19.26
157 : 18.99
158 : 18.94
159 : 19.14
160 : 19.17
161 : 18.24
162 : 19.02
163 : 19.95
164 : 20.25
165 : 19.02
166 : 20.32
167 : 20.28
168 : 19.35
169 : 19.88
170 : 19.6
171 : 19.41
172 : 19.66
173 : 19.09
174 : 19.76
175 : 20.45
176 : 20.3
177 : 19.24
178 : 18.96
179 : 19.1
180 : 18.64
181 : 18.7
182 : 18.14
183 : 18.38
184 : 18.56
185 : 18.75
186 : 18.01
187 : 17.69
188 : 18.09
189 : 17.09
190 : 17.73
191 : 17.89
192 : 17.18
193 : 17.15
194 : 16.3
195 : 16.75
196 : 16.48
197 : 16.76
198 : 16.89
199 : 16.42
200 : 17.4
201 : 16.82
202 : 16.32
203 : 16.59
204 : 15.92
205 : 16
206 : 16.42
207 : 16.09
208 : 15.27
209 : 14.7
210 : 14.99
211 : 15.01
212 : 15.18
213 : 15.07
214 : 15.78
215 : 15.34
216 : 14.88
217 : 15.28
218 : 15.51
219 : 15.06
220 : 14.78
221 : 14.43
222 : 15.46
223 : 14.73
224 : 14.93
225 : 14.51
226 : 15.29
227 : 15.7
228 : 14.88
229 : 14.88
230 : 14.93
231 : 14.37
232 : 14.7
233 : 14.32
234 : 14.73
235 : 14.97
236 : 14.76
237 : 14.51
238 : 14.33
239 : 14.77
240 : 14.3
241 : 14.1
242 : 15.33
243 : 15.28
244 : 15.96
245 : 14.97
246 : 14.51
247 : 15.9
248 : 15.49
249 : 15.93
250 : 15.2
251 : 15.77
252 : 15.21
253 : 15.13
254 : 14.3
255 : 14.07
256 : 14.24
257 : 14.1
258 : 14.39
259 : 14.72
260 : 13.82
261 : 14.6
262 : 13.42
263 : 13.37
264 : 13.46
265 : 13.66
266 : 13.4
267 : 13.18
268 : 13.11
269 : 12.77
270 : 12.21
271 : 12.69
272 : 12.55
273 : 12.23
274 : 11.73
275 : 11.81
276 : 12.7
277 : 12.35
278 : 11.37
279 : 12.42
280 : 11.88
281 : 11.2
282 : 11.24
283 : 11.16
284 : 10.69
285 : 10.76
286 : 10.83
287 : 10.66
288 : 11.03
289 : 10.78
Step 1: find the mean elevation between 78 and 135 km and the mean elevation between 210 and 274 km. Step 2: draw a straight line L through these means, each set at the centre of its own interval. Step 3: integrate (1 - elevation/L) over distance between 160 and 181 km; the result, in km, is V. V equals -4.5 km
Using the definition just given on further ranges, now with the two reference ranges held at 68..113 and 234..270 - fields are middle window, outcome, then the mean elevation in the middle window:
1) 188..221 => -2.88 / 16.1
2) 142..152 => -4.16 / 21.6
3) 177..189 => -2.78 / 18.4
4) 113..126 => -0.85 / 16.4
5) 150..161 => -3.15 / 19.5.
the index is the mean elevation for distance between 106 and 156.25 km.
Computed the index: 19.4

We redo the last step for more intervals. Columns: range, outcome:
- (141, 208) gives 18.9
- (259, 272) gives 13.3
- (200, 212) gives 15.9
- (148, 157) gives 20.1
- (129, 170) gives 20.8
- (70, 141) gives 17.1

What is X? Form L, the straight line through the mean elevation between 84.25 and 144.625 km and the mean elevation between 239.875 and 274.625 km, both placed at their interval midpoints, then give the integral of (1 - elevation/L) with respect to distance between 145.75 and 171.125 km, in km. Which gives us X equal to -3.8 km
